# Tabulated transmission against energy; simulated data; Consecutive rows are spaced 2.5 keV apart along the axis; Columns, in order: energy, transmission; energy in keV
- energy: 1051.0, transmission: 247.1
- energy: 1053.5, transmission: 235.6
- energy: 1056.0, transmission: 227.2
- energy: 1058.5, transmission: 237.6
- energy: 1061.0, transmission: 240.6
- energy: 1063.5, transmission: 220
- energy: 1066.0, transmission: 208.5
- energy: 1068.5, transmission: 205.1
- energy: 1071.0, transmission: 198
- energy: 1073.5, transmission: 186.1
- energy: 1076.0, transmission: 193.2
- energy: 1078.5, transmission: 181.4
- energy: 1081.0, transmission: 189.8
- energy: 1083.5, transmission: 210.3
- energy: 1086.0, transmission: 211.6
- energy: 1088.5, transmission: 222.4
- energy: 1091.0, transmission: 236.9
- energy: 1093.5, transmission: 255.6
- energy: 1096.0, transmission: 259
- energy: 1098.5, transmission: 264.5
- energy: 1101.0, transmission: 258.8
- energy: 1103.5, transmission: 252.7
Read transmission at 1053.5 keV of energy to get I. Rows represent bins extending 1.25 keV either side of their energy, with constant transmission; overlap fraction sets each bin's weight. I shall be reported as 235.6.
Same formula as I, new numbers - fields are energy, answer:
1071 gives 198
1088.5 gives 222.4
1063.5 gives 220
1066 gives 208.5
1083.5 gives 210.3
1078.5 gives 181.4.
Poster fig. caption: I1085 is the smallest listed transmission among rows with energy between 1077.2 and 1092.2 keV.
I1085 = 181.4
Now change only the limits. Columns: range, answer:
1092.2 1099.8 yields 255.6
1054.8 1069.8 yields 205.1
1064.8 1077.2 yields 186.1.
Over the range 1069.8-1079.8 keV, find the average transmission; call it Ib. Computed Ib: 190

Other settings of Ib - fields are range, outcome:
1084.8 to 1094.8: 232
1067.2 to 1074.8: 196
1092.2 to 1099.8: 260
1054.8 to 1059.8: 233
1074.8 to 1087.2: 197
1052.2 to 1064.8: 232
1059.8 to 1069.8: 218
